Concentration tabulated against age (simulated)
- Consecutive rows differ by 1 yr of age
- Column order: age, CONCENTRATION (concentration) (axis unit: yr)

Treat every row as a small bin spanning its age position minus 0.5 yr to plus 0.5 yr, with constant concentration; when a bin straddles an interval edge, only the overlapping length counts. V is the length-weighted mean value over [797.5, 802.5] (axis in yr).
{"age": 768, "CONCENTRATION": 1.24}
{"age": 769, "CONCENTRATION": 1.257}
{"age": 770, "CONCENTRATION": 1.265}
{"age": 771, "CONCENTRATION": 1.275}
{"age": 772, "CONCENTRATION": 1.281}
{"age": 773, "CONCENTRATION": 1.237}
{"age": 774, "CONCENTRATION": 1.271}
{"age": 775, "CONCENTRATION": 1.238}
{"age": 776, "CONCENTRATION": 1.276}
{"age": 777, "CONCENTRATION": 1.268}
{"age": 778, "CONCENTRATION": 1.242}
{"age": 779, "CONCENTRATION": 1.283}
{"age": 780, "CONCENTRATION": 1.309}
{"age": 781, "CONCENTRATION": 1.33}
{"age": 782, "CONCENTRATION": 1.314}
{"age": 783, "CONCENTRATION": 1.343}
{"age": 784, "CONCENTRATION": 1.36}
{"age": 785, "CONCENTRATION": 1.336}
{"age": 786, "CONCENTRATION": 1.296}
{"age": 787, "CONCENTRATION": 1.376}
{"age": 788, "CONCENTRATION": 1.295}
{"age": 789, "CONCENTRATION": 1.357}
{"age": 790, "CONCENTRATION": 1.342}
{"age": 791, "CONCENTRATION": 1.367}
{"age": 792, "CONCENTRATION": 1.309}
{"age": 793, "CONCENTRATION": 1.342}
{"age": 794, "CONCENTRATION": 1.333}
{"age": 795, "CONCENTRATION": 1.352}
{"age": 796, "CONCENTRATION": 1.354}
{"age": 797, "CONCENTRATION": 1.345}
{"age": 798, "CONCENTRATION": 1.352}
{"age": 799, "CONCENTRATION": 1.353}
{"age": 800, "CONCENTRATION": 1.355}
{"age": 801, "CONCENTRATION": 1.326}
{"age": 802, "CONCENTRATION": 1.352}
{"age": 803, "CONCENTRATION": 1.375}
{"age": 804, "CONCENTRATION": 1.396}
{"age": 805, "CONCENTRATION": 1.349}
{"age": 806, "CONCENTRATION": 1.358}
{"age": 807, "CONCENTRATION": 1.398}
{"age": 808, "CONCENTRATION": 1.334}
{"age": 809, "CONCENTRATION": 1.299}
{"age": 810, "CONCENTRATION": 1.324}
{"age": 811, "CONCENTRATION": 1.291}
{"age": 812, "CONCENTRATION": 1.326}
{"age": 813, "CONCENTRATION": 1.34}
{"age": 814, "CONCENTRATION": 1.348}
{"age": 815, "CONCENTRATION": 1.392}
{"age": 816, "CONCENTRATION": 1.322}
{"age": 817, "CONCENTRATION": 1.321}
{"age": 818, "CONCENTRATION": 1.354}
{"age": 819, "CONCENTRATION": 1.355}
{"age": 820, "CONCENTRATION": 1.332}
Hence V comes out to 1.35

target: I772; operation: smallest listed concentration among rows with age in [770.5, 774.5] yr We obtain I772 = 1.237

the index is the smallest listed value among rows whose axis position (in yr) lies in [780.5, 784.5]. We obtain 1.314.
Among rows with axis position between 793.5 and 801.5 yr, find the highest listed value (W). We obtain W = 1.355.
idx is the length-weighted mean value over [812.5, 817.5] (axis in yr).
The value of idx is 1.34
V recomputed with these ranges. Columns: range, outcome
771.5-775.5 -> 1.26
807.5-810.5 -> 1.32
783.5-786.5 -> 1.33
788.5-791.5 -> 1.36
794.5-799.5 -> 1.35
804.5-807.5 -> 1.37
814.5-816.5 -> 1.36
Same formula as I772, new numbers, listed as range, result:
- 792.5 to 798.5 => 1.333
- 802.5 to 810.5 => 1.299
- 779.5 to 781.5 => 1.309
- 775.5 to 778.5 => 1.242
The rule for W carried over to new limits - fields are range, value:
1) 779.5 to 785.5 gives 1.36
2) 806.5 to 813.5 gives 1.398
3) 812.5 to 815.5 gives 1.392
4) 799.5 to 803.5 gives 1.375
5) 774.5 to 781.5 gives 1.33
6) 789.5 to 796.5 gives 1.367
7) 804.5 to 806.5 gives 1.358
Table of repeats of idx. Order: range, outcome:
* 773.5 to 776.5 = 1.26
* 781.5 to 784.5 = 1.34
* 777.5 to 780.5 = 1.28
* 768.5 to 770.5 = 1.26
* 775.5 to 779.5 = 1.27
